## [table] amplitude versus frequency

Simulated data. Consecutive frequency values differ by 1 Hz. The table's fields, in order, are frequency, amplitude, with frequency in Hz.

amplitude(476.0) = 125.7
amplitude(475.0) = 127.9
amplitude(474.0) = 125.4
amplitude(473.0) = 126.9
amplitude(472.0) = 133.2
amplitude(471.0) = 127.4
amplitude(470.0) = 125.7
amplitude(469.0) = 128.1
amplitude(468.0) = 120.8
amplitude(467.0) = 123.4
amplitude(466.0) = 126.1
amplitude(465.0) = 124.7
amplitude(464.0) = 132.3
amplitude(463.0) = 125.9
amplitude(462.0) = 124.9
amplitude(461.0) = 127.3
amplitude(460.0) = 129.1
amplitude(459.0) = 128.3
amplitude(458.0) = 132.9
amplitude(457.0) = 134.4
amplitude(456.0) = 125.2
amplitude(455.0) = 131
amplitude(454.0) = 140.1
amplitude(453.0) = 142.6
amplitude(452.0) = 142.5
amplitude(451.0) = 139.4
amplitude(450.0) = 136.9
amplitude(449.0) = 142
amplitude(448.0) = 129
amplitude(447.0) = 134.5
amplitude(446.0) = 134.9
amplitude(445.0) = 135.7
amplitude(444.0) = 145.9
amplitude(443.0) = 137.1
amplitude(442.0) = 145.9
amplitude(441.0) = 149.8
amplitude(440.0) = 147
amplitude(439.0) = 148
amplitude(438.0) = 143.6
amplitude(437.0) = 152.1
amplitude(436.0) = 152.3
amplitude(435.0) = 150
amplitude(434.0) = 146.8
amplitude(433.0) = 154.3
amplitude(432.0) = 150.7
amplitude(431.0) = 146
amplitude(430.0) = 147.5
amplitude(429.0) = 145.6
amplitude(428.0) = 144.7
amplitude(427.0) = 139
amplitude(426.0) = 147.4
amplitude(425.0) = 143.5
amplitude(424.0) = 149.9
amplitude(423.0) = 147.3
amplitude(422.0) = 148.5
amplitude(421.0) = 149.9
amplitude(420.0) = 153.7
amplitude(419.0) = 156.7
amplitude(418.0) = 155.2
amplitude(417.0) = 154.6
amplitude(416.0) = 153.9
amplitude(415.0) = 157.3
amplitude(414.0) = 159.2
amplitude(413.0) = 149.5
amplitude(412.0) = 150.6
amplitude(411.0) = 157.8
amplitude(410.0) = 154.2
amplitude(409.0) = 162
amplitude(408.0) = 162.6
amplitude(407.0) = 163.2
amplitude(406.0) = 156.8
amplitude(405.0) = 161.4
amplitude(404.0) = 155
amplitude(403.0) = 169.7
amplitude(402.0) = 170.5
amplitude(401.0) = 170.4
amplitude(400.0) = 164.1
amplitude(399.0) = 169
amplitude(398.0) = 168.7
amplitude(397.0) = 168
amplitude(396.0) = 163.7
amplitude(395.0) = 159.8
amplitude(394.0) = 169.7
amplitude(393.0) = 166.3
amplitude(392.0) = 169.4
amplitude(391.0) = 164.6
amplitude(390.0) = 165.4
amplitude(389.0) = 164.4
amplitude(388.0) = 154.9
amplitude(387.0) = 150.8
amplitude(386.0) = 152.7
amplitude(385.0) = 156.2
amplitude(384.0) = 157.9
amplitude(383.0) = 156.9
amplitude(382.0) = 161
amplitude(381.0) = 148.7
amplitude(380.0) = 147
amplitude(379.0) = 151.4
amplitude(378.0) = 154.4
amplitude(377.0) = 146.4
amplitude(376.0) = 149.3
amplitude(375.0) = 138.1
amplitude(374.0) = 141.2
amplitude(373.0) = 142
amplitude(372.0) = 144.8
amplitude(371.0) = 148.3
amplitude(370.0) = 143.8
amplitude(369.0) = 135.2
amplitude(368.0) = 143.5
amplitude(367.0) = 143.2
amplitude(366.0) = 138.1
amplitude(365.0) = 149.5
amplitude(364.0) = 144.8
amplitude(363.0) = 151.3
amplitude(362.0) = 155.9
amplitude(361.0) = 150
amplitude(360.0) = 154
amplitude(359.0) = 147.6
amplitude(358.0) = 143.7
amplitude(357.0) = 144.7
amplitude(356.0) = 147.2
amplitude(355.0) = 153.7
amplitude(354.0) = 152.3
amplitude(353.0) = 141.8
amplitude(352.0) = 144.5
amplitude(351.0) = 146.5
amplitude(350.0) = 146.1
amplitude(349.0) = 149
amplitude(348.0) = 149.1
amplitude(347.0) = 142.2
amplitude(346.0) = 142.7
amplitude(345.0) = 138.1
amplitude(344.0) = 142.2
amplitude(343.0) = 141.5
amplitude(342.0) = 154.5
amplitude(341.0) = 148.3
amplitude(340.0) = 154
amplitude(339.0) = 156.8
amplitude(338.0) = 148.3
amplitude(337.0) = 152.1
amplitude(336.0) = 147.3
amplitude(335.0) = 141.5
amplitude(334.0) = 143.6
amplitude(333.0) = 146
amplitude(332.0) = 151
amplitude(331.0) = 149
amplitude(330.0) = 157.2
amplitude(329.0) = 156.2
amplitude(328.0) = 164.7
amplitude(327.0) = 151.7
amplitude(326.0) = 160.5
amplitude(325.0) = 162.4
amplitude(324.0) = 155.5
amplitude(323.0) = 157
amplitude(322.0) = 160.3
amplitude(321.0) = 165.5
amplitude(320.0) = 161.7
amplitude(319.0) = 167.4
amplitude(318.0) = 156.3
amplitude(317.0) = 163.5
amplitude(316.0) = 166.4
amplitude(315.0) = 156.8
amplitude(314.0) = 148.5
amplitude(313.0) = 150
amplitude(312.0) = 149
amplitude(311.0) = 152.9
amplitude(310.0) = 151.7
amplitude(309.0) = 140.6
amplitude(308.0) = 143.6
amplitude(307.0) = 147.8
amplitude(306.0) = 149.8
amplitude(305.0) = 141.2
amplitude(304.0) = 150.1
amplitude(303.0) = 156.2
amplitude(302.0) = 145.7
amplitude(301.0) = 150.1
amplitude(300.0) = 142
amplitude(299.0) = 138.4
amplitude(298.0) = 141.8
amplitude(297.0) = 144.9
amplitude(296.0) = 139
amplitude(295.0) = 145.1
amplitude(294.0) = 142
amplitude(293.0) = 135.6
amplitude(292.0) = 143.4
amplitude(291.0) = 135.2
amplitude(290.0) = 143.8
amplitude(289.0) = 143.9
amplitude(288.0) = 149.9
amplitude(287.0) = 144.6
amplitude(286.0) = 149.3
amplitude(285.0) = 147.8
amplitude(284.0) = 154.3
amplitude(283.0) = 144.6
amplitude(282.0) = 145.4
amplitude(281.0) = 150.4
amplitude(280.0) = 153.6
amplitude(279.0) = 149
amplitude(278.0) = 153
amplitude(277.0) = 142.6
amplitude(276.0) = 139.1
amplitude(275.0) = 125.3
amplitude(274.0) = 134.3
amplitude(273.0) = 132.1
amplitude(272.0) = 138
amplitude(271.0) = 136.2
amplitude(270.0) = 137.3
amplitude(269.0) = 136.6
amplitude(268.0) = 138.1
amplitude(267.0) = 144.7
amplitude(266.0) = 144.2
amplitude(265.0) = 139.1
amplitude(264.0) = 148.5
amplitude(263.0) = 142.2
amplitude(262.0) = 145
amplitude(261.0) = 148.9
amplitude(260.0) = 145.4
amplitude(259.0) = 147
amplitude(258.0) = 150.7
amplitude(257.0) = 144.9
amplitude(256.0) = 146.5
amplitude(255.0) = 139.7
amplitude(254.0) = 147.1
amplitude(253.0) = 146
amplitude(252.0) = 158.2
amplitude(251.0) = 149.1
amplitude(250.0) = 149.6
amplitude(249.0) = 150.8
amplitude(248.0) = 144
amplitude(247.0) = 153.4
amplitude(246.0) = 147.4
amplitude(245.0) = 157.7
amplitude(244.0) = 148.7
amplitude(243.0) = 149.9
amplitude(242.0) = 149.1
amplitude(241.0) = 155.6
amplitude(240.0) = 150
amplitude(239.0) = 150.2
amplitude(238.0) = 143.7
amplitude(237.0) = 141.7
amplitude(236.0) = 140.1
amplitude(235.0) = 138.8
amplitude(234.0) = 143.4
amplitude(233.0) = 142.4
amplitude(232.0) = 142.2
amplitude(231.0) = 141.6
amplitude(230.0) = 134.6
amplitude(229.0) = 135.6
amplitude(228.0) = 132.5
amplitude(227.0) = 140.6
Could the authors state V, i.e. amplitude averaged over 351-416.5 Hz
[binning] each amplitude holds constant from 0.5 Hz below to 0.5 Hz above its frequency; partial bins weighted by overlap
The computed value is 154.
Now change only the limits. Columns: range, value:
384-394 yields 161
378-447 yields 154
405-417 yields 157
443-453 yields 138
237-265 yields 148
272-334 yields 149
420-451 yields 145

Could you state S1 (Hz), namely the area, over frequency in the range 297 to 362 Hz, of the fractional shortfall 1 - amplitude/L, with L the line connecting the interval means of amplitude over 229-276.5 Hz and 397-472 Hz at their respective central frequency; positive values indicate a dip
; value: -2.6 Hz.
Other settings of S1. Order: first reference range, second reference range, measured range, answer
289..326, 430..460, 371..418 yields -4.3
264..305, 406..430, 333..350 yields 0.0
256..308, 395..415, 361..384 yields 1.4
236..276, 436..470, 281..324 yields -2.0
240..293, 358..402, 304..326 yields -0.8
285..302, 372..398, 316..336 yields -1.2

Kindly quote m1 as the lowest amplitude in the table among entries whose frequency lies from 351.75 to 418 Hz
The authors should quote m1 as 135.2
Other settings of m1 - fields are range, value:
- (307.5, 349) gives 138.1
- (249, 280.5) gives 125.3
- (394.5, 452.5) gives 129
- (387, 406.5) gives 150.8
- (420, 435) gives 139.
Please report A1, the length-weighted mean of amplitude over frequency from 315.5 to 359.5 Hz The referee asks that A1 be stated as 152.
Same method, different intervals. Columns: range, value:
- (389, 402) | 167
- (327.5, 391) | 149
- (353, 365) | 149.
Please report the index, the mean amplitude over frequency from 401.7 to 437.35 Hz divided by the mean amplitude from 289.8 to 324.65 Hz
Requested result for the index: 1.0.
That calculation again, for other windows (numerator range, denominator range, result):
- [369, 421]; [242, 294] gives 1.08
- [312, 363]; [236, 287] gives 1.04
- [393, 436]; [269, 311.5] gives 1.08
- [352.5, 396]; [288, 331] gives 1.00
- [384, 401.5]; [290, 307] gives 1.13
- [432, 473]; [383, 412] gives 0.84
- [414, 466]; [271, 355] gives 0.96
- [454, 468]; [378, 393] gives 0.81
